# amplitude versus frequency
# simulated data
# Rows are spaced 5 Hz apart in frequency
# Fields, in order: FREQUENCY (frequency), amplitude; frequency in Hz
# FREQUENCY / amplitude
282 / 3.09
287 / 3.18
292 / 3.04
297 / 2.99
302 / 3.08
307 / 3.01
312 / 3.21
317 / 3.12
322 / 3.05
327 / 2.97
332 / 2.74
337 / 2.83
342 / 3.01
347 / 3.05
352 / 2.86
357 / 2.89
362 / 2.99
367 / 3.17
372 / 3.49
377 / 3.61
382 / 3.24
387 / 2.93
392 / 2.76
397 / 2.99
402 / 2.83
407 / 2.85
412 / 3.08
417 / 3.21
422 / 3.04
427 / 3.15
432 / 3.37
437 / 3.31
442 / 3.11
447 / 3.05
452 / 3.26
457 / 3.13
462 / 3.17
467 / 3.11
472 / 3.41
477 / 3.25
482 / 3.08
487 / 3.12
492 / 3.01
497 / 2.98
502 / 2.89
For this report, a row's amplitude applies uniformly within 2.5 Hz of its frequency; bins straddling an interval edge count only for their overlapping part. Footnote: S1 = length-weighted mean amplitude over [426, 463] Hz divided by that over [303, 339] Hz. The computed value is 1.07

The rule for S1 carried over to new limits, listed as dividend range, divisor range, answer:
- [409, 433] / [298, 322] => 1.02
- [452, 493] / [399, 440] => 1.02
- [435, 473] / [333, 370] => 1.07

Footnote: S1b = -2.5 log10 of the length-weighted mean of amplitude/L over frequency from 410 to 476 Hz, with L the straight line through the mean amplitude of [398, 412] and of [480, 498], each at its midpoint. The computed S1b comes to -0.08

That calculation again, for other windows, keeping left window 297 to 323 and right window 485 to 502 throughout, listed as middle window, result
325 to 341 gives 0.08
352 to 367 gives 0.04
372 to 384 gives -0.13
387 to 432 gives 0.01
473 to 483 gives -0.07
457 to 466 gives -0.04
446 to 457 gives -0.05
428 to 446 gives -0.07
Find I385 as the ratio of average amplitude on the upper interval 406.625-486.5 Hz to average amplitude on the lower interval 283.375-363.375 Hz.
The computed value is 1.06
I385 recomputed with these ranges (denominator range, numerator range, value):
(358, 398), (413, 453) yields 1.01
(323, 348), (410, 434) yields 1.08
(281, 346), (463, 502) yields 1.03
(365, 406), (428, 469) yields 1.02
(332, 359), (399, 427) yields 1.04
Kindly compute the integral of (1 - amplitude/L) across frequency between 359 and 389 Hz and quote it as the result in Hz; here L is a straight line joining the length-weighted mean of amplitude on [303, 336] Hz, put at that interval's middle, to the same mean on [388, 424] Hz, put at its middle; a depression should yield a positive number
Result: -2.6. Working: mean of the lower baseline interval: 3.01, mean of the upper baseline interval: 2.96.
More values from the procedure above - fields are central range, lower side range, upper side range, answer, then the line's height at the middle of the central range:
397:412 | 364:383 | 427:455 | 1.8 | 3.3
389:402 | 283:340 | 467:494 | 1.0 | 3.1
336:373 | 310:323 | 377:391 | 1.3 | 3.14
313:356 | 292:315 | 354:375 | 2.0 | 3.11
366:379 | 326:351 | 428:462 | -1.9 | 3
